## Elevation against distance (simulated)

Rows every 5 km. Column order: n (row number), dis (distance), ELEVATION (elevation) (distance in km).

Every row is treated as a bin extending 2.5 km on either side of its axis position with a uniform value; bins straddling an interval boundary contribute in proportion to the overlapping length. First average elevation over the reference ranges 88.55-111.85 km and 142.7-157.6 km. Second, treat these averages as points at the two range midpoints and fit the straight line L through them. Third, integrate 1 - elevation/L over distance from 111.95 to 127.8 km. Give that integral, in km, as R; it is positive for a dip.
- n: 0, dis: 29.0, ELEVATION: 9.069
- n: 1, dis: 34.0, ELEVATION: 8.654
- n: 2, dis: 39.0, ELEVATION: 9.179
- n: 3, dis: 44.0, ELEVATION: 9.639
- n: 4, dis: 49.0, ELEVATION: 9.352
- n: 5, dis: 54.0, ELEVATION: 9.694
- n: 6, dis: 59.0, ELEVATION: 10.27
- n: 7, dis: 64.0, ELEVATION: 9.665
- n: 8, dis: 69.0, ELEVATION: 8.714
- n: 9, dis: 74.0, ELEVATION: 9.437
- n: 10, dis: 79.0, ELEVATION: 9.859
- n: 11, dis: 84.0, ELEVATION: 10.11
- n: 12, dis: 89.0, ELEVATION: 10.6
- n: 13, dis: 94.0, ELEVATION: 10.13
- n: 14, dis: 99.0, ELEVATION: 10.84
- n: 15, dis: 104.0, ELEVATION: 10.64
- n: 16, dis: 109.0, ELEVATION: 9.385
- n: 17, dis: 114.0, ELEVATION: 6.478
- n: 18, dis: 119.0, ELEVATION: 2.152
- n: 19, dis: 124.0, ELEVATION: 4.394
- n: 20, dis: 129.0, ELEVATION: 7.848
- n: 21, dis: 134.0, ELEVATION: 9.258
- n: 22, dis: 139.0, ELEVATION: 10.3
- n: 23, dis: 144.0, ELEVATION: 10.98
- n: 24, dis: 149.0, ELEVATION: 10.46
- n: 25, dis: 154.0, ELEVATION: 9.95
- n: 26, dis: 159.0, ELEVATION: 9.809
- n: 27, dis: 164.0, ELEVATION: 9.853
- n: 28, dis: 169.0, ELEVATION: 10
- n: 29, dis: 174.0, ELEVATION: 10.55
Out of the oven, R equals 8.81 km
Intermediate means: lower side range 10.2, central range 4.57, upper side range 10.4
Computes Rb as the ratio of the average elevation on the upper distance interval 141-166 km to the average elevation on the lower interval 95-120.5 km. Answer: 1.24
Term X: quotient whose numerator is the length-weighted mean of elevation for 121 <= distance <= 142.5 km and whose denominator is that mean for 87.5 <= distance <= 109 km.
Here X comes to 0.76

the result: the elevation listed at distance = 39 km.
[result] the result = 9.179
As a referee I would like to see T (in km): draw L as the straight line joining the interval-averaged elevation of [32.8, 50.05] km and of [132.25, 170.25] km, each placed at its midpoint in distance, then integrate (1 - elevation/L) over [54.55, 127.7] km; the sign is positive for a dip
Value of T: 6.3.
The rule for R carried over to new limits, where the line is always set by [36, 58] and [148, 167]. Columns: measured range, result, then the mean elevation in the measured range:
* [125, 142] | 1.9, 8.77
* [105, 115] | 1.2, 8.56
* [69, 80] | 0.2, 9.41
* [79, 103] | -1.7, 10.4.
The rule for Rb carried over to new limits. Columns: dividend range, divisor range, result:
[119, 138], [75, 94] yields 0.67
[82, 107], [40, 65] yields 1.08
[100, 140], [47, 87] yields 0.78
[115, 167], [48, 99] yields 0.86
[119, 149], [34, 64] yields 0.86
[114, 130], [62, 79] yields 0.51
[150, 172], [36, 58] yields 1.05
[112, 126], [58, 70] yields 0.45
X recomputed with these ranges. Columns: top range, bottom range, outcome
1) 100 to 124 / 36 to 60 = 0.74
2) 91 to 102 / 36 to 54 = 1.12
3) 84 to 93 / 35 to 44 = 1.13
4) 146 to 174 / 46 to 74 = 1.06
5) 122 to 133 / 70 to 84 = 0.69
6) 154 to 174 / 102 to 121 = 1.39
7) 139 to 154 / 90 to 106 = 1.00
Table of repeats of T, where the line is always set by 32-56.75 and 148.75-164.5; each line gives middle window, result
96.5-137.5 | 8.6 km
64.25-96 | -0.9 km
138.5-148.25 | -0.8 km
